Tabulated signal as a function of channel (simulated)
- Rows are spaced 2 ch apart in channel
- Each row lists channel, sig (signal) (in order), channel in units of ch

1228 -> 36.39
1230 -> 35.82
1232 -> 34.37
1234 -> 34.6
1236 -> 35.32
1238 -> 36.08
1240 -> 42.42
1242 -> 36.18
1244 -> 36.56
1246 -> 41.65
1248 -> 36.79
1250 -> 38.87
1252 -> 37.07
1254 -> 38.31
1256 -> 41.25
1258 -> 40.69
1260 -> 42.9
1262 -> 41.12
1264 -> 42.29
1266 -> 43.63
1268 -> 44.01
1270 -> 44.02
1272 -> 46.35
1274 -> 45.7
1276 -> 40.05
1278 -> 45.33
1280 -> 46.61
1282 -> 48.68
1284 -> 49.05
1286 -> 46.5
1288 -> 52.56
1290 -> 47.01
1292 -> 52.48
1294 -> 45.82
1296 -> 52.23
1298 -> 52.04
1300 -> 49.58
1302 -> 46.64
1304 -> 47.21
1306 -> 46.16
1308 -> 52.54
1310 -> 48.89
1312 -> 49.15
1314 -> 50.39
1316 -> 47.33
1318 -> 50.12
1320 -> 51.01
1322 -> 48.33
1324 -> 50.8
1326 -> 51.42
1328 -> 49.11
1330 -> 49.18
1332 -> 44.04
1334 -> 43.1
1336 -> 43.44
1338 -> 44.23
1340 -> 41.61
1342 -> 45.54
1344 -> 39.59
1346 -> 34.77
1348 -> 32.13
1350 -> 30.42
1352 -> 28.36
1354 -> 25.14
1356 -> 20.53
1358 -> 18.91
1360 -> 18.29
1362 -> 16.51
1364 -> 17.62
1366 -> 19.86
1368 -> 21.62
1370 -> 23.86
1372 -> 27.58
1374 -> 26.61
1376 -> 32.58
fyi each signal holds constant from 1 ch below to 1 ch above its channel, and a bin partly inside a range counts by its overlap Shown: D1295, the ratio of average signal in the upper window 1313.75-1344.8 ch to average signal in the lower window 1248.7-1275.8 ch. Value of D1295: 1.12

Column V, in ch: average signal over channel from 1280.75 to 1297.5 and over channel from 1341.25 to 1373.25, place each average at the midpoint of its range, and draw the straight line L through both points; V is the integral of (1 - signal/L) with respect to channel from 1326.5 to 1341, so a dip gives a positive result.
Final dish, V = -4.7 ch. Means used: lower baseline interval 49.3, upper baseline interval 26.1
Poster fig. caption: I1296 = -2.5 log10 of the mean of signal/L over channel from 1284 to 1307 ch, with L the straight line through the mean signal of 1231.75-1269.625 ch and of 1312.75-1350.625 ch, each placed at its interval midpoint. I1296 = -0.16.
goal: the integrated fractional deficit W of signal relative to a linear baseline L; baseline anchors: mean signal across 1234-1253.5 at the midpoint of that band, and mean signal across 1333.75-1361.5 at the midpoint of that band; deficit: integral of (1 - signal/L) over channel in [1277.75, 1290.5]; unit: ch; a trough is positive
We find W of -4.4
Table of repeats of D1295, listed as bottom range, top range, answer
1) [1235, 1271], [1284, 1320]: 1.23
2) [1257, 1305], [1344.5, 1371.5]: 0.52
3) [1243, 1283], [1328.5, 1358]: 0.88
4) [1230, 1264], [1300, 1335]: 1.26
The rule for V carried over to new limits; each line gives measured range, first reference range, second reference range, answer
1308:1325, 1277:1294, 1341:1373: -4.8 ch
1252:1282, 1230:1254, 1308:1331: -1.2 ch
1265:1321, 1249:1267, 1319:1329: -2.7 ch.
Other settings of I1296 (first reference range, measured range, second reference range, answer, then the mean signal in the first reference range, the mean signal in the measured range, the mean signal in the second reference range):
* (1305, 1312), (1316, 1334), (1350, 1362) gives -0.22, 49.2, 48.8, 22.4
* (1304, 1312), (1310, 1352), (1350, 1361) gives -0.23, 48.9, 44.5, 23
